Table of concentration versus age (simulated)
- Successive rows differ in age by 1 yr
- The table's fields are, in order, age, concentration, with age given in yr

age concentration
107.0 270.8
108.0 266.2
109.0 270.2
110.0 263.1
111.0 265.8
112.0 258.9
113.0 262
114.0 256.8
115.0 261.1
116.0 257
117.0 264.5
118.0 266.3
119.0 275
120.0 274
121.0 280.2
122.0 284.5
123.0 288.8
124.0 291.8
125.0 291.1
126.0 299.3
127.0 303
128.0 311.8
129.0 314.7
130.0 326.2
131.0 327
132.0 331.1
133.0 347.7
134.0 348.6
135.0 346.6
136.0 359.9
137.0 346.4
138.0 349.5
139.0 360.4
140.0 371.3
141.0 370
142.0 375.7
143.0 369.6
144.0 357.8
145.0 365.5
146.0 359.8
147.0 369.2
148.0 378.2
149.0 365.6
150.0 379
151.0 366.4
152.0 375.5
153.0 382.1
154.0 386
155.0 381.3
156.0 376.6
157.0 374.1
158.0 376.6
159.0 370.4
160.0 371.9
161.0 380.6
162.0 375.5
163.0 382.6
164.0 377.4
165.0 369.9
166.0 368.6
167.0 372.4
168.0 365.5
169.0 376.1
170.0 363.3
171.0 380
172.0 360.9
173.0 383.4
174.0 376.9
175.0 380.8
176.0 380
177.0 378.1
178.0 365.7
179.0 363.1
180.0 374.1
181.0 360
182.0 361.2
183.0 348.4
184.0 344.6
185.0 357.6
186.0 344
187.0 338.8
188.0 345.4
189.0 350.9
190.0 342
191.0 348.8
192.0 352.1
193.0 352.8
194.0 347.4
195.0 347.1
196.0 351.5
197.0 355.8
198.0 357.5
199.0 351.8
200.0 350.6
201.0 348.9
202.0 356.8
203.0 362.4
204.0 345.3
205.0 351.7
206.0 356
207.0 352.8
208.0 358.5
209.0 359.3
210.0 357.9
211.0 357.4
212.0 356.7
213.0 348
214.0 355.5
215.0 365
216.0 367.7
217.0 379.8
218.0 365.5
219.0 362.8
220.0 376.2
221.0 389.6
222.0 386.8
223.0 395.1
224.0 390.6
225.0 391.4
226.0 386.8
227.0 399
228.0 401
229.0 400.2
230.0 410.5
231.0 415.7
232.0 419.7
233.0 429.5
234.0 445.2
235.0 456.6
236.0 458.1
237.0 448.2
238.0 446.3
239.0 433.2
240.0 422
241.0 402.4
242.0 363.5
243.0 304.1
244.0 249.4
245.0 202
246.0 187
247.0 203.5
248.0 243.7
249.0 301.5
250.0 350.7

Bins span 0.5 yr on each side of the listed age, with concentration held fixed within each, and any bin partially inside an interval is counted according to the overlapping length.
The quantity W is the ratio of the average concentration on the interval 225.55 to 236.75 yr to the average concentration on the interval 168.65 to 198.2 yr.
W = 1.2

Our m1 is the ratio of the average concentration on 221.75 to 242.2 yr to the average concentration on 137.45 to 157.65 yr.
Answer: 1.1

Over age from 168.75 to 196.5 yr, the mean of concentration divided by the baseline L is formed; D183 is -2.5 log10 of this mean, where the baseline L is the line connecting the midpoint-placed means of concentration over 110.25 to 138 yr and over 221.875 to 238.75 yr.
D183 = 0.01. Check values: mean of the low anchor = 298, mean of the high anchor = 417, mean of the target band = 360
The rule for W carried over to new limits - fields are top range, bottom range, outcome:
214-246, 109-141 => 1.27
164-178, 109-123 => 1.39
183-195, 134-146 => 0.96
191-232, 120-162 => 1.06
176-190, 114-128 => 1.27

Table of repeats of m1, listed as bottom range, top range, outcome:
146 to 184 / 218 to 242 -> 1.10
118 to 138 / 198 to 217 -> 1.14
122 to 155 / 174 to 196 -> 1.03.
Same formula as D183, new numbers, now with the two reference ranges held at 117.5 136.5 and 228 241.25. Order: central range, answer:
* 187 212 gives 0.11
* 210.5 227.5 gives 0.10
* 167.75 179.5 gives -0.04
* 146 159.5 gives -0.11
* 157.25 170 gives -0.07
